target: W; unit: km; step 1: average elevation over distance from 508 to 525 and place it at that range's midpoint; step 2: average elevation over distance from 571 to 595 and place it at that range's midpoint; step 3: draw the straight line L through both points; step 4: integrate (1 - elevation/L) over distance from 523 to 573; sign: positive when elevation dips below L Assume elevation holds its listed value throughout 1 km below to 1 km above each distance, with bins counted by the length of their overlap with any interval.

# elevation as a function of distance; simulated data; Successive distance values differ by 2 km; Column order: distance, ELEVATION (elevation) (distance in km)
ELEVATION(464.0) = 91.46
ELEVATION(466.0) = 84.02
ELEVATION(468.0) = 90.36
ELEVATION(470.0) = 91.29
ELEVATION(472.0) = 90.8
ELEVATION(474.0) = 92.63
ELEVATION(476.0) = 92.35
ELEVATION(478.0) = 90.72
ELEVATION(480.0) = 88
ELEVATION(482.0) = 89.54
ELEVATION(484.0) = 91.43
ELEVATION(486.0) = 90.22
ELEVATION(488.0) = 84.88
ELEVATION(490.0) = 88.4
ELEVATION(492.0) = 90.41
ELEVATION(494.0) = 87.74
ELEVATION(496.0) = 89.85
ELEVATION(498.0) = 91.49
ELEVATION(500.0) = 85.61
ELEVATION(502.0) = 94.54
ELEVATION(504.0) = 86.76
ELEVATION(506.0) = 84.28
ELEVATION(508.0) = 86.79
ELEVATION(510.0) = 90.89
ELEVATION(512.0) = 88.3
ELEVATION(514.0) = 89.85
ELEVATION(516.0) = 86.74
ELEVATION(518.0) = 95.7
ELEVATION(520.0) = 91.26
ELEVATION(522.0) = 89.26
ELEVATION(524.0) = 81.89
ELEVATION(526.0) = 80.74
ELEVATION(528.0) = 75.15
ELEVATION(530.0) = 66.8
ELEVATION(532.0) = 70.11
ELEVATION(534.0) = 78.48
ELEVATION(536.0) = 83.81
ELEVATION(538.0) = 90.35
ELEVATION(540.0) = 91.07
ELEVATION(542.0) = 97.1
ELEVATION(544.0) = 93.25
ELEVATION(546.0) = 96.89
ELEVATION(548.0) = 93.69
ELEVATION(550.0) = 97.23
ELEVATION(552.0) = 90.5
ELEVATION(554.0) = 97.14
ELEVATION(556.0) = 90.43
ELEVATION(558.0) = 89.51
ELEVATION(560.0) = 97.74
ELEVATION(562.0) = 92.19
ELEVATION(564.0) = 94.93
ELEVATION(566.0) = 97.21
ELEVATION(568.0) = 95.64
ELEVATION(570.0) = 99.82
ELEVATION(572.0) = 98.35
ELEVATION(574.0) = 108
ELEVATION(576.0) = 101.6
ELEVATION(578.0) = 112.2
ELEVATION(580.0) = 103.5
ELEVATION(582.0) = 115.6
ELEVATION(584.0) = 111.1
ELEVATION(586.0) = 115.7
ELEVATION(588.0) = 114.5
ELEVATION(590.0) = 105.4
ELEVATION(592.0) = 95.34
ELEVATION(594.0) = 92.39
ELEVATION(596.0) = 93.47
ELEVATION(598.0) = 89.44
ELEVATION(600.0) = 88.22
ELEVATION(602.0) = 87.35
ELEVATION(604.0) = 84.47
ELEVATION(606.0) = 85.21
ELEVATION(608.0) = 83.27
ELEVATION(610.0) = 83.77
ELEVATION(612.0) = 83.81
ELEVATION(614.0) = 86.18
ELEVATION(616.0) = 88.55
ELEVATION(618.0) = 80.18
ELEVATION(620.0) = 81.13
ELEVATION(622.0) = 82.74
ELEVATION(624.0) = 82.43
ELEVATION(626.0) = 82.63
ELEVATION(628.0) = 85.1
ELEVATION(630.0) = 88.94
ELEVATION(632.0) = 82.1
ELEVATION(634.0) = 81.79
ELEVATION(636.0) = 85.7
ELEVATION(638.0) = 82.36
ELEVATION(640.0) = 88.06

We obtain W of 4.0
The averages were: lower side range 89.1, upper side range 106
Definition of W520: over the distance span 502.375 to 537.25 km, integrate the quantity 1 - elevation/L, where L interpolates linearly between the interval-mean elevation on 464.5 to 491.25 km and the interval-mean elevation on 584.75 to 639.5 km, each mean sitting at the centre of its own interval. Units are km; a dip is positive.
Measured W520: 2.0 km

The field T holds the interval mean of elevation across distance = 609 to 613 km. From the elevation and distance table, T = 83.8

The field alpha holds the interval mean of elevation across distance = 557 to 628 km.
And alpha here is 94.3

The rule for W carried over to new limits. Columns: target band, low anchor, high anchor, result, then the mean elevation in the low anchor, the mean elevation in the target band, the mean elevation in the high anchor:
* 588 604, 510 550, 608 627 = -1.8 km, 86.7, 93.9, 83.5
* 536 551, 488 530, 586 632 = -1.0 km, 87.2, 93.5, 88.8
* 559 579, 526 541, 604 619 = -4.4 km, 79.5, 99.8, 84.4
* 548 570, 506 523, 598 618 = -1.7 km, 89.5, 94.5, 85.6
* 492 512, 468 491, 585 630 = 0.3 km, 90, 88.7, 89.6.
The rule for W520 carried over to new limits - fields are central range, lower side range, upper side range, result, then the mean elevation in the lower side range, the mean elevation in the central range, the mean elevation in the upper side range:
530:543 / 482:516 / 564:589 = 1.78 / 88.8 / 83.7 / 106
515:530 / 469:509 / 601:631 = 0.60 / 89.4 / 84.6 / 84.4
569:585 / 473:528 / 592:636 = -3.63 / 88.6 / 106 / 85.6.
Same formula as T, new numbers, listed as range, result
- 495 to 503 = 90.4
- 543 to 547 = 95.1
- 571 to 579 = 105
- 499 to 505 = 89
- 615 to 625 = 83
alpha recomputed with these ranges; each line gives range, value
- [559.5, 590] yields 104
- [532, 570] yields 92.2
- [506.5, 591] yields 93.9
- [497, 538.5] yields 85.1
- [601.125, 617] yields 85.3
